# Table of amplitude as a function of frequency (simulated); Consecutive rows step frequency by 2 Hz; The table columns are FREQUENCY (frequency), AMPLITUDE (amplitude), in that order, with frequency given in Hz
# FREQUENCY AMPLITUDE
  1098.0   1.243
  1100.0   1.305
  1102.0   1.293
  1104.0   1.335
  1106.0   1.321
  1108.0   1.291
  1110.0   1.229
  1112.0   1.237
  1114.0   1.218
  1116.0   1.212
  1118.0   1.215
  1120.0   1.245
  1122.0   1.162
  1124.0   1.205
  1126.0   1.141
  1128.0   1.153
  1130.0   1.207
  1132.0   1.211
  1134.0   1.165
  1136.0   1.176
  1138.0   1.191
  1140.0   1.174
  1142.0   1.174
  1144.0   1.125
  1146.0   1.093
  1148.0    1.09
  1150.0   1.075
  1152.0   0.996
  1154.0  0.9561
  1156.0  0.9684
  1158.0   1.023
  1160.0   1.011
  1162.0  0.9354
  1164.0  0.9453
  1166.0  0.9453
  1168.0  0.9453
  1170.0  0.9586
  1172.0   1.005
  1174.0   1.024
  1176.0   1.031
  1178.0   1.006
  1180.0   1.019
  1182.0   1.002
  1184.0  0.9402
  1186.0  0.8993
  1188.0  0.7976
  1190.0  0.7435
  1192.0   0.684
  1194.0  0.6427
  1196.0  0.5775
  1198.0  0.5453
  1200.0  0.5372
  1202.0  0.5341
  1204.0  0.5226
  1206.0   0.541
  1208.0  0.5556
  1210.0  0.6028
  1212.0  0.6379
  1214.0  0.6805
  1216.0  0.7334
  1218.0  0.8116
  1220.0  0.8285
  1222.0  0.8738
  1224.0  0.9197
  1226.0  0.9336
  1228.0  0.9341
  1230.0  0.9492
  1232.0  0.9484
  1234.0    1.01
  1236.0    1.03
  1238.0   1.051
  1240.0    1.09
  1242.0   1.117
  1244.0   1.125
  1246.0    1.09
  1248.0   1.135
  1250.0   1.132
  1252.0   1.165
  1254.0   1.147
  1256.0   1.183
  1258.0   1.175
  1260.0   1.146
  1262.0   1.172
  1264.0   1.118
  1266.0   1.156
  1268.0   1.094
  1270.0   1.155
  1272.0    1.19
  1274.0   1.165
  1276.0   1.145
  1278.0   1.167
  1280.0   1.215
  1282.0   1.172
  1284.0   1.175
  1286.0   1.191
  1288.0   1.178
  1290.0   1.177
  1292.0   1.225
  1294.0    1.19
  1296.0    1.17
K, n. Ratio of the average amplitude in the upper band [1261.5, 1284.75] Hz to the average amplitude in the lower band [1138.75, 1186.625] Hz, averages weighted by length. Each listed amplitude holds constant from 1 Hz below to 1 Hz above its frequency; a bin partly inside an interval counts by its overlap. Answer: 1.14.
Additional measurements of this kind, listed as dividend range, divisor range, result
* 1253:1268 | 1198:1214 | 2.03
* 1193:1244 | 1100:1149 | 0.66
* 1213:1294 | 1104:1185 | 0.97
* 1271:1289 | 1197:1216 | 2.03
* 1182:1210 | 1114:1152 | 0.57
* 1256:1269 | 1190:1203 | 1.91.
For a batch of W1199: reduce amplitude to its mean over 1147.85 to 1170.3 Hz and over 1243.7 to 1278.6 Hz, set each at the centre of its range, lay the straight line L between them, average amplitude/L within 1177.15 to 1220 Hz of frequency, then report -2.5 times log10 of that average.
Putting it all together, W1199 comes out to 0.41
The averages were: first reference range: 0.984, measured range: 0.717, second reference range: 1.15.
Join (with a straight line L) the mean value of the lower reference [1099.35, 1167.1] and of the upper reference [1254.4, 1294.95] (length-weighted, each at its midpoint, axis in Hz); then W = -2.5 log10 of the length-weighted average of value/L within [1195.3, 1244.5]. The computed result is 0.402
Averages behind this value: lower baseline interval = 1.15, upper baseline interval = 1.17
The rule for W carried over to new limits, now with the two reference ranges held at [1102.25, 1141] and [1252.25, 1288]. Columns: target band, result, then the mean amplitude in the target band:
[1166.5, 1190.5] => 0.25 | 0.952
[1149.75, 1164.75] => 0.22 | 0.985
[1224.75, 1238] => 0.21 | 0.973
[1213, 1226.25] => 0.40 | 0.82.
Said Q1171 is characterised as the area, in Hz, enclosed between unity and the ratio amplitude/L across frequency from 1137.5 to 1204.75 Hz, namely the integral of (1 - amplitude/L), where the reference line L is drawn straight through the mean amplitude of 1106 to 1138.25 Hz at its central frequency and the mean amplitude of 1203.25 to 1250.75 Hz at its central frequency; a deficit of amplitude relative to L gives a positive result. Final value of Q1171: 9.5 Hz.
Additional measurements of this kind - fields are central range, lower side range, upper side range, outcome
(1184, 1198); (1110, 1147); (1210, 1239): 3.7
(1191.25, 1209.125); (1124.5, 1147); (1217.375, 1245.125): 8.1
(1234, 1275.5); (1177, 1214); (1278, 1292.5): -4.3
